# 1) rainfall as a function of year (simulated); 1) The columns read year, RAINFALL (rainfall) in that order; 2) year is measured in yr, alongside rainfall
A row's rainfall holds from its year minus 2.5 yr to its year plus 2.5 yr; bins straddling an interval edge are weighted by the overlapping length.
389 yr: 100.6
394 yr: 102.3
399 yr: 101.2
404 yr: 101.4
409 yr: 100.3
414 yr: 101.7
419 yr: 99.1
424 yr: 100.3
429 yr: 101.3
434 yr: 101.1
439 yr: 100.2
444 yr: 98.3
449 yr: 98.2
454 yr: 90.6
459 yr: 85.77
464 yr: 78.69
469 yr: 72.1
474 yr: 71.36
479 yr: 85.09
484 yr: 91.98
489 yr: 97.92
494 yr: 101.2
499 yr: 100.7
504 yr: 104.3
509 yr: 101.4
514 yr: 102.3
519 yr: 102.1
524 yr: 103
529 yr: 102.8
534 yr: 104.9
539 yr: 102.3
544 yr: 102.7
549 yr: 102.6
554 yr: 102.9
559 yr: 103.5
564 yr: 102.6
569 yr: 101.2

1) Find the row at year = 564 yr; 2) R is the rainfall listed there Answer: 102.6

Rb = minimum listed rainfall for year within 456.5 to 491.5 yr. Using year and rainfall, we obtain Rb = 71.36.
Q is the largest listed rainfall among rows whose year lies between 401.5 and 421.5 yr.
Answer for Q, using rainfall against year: 101.7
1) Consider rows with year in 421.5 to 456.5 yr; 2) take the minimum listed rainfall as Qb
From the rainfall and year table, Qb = 90.6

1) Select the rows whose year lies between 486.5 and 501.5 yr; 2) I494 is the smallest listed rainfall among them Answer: 97.92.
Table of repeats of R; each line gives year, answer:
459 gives 85.77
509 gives 101.4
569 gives 101.2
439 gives 100.2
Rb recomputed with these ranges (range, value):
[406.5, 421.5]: 99.1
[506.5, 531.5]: 101.4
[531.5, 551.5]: 102.3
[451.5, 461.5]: 85.77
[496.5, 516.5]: 100.7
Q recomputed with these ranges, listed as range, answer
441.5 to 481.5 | 98.3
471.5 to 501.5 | 101.2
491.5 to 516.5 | 104.3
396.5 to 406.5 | 101.4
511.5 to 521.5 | 102.3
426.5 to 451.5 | 101.3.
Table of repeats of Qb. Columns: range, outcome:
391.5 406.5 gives 101.2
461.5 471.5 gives 72.1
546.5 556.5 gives 102.6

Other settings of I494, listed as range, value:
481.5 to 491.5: 91.98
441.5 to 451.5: 98.2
